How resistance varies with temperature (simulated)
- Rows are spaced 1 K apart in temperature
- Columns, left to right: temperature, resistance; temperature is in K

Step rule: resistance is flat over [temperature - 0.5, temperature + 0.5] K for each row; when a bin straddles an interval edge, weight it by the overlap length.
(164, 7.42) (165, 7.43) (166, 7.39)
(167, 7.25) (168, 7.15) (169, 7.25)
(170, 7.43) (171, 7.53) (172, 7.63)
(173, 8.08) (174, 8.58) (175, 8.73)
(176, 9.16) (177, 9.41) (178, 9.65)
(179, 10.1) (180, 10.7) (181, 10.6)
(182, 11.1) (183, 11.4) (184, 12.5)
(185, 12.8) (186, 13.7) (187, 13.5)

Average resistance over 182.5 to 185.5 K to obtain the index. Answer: 12.2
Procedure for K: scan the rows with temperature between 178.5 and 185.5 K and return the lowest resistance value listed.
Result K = 10.1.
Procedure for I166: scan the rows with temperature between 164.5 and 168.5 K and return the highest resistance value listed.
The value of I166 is 7.43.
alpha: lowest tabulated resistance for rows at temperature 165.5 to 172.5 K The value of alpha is 7.15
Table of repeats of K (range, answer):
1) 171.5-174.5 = 7.63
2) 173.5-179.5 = 8.58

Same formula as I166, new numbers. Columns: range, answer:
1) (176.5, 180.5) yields 10.7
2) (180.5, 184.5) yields 12.5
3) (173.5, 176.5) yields 9.16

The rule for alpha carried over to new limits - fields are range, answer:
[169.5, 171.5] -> 7.43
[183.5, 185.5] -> 12.5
